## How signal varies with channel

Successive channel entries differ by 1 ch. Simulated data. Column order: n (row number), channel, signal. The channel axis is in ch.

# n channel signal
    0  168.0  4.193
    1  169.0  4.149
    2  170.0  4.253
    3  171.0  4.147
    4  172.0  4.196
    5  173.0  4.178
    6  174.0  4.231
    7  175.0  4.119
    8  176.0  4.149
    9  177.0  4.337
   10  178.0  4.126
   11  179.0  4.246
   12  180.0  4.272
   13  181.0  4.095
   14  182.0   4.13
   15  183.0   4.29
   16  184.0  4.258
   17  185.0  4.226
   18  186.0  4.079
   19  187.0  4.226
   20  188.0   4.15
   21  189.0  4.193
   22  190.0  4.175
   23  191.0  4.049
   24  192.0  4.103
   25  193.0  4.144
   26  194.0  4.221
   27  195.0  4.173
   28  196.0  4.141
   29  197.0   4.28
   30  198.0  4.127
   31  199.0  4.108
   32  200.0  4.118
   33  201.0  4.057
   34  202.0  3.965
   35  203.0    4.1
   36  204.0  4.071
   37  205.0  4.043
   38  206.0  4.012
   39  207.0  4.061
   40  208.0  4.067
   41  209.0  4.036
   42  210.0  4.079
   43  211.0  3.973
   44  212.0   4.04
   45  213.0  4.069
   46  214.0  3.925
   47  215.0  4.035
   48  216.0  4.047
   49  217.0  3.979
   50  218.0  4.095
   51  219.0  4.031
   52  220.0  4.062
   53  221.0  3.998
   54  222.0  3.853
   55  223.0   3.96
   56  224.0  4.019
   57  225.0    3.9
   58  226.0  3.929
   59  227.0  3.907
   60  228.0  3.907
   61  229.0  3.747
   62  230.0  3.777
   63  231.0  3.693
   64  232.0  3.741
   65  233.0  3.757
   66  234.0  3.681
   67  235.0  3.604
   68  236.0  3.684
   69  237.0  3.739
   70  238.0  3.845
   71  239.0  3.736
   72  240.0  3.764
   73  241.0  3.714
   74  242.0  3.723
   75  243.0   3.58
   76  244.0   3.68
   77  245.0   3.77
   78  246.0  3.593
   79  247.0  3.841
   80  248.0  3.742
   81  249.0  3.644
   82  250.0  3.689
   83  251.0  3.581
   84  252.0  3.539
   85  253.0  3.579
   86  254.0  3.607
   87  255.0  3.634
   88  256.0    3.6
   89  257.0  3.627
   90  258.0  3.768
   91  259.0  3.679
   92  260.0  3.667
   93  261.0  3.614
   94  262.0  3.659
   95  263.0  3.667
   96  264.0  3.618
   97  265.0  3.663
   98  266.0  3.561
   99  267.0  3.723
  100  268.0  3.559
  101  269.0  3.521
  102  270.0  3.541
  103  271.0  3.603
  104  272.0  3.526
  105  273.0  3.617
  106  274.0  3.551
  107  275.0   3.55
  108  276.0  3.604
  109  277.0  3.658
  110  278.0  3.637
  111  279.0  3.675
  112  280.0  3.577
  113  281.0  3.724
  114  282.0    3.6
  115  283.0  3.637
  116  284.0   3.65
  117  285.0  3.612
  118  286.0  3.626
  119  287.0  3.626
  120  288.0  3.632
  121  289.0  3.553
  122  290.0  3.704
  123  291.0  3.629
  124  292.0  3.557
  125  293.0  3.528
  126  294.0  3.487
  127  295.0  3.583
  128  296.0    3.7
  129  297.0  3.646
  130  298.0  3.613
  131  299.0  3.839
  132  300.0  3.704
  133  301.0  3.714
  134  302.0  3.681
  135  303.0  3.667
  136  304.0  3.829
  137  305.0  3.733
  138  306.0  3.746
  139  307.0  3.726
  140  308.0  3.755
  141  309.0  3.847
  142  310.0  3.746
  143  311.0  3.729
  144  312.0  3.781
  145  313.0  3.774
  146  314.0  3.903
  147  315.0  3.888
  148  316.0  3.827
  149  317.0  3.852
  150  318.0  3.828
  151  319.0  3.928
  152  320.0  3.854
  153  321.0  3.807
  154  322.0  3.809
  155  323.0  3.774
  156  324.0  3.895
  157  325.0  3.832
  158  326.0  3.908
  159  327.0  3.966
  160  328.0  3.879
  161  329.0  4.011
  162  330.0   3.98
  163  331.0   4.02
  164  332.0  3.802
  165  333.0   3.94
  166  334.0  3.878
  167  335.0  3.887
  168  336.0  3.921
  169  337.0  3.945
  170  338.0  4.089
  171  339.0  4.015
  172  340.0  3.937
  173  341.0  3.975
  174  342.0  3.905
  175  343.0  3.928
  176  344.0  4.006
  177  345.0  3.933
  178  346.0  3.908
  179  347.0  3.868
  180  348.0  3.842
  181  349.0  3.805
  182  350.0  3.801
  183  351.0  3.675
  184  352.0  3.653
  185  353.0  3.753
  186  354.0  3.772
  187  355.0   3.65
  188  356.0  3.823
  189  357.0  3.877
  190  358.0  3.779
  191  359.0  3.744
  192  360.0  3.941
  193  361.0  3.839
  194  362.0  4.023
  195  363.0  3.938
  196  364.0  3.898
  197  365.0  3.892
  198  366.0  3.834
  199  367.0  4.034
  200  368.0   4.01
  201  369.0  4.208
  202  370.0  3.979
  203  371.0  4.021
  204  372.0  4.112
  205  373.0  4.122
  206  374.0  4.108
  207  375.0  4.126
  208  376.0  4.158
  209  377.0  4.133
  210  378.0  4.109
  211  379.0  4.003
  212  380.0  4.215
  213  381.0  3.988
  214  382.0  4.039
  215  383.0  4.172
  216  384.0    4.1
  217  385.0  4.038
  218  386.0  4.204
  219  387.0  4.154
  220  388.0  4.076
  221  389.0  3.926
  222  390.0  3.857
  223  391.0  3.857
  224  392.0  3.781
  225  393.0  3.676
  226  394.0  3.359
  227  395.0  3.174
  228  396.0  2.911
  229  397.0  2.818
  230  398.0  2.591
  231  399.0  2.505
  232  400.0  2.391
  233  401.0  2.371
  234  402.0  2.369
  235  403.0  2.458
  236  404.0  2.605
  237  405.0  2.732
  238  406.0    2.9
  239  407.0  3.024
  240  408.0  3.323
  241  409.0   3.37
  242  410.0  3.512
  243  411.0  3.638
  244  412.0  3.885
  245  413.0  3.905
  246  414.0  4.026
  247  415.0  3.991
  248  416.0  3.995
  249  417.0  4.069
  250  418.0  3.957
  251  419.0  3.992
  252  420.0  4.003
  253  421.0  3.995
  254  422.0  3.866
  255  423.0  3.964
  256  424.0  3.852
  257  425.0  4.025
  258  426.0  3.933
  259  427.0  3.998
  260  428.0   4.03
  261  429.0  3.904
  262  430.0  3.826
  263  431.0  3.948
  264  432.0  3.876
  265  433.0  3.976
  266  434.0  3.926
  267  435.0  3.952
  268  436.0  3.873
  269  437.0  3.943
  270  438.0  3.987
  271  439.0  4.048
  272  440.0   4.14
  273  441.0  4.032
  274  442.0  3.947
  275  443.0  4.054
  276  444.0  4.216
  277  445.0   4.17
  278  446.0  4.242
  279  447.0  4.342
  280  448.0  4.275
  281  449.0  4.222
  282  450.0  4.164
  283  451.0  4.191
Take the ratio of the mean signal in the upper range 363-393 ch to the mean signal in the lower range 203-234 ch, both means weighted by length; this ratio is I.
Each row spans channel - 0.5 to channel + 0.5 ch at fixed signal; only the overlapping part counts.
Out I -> 1.02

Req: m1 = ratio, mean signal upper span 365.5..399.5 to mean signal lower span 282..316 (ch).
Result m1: 1.0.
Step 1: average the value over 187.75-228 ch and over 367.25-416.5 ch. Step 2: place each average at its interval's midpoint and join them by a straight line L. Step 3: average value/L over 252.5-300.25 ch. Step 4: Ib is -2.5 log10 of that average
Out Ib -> 0.08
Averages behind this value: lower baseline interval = 4.05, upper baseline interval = 3.61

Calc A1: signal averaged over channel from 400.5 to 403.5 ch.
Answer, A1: 2.4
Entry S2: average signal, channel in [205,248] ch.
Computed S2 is 3.87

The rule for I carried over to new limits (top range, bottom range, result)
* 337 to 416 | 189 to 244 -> 0.94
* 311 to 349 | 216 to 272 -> 1.04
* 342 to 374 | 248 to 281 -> 1.08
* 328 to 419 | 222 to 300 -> 1.02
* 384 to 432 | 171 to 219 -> 0.86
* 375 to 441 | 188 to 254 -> 0.94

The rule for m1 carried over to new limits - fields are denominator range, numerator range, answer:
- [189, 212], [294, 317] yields 0.91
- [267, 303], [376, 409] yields 0.95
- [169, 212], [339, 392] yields 0.96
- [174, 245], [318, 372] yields 0.97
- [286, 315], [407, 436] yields 1.05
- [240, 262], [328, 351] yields 1.07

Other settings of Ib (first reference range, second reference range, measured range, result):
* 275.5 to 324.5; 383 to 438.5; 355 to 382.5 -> -0.10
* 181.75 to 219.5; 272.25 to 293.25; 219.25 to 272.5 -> 0.03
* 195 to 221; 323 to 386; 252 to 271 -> 0.11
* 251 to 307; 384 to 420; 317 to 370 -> -0.11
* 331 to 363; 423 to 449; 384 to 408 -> 0.22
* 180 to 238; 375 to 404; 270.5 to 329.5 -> 0.02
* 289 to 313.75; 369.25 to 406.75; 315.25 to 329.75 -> -0.06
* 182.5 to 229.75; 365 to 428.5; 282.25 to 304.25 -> 0.07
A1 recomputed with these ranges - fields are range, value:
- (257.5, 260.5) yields 3.7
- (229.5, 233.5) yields 3.74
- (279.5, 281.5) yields 3.65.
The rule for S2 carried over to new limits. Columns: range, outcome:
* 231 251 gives 3.71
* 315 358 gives 3.87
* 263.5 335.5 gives 3.72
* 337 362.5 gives 3.86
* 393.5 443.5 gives 3.58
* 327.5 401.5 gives 3.82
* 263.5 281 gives 3.6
